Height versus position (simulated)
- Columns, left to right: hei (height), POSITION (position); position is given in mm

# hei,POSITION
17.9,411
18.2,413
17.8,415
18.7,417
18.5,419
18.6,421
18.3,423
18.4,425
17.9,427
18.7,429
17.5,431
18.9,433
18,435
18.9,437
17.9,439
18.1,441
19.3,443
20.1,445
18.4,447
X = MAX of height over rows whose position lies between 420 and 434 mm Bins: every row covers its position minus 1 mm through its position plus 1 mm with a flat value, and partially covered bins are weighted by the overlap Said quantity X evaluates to 18.9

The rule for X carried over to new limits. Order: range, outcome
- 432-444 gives 19.3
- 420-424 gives 18.6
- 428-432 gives 18.7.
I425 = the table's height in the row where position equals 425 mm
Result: 18.4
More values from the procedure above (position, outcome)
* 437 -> 18.9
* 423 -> 18.3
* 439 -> 17.9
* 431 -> 17.5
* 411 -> 17.9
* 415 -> 17.8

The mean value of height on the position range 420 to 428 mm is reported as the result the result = 18.3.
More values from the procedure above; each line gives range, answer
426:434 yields 18.2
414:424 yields 18.4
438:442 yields 18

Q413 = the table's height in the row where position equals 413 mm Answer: 18.2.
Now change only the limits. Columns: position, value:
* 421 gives 18.6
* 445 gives 20.1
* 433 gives 18.9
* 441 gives 18.1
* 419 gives 18.5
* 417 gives 18.7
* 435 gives 18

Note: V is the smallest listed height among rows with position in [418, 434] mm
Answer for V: 17.5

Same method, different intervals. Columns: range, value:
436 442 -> 17.9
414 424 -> 17.8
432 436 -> 18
